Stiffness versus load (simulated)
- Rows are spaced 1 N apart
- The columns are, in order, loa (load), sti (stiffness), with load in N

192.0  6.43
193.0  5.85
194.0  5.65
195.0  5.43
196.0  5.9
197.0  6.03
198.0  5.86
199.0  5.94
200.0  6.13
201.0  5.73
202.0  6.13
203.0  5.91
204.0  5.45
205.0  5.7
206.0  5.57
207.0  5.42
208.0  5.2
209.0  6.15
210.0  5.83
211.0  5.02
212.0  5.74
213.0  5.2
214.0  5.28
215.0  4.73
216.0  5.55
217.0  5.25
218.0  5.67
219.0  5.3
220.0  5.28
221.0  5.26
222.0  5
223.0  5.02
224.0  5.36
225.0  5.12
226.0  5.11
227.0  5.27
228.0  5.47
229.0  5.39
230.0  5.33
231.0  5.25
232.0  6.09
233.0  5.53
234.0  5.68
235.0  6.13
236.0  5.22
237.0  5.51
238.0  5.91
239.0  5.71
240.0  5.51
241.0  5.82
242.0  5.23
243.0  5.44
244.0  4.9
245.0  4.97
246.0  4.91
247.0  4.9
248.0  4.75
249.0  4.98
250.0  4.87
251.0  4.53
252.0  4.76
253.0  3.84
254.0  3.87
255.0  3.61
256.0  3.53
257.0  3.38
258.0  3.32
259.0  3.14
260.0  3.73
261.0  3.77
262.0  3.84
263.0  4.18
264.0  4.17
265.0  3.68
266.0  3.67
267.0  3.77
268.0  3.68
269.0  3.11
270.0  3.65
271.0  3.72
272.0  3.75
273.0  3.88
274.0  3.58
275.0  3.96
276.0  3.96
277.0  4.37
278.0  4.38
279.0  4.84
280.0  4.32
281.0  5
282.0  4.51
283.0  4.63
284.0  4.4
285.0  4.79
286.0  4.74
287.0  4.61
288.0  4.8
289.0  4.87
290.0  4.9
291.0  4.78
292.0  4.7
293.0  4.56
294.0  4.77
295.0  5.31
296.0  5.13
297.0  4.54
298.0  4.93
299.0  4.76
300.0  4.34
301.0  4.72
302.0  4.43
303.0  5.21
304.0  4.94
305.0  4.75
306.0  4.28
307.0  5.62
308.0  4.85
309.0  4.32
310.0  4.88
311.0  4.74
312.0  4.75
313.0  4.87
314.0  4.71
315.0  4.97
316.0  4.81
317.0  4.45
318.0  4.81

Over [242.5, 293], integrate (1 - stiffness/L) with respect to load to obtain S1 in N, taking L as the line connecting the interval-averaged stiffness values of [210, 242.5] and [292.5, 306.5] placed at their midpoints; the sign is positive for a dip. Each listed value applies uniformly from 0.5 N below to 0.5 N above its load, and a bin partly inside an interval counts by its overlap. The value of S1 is 7.9 N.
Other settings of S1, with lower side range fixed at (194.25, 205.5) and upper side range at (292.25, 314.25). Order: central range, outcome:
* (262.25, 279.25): 4.1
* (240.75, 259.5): 3.1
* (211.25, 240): 0.9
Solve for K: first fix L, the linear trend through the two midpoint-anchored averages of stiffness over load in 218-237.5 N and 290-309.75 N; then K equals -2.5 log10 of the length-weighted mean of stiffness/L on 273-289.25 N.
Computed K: 0.112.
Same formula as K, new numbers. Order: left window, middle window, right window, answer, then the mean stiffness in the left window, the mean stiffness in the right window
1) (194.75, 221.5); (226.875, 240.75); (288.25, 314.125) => -0.04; 5.58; 4.8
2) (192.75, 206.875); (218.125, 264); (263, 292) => 0.02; 5.79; 4.24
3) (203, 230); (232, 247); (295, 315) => -0.05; 5.37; 4.8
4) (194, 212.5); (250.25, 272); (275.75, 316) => 0.33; 5.73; 4.73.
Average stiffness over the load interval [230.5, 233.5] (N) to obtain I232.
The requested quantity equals 5.62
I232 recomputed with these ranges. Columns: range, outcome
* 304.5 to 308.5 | 4.88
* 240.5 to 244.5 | 5.35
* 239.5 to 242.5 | 5.52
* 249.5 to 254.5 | 4.37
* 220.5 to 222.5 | 5.13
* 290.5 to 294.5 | 4.7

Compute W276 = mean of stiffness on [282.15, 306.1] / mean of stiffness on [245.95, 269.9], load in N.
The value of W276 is 1.19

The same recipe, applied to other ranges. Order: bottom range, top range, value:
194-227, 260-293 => 0.77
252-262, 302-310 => 1.32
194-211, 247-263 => 0.70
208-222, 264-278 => 0.70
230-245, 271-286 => 0.78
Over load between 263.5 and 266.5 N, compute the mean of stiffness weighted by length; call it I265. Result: 3.84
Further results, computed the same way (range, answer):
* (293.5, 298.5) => 4.94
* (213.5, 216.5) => 5.19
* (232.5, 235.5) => 5.78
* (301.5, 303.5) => 4.82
